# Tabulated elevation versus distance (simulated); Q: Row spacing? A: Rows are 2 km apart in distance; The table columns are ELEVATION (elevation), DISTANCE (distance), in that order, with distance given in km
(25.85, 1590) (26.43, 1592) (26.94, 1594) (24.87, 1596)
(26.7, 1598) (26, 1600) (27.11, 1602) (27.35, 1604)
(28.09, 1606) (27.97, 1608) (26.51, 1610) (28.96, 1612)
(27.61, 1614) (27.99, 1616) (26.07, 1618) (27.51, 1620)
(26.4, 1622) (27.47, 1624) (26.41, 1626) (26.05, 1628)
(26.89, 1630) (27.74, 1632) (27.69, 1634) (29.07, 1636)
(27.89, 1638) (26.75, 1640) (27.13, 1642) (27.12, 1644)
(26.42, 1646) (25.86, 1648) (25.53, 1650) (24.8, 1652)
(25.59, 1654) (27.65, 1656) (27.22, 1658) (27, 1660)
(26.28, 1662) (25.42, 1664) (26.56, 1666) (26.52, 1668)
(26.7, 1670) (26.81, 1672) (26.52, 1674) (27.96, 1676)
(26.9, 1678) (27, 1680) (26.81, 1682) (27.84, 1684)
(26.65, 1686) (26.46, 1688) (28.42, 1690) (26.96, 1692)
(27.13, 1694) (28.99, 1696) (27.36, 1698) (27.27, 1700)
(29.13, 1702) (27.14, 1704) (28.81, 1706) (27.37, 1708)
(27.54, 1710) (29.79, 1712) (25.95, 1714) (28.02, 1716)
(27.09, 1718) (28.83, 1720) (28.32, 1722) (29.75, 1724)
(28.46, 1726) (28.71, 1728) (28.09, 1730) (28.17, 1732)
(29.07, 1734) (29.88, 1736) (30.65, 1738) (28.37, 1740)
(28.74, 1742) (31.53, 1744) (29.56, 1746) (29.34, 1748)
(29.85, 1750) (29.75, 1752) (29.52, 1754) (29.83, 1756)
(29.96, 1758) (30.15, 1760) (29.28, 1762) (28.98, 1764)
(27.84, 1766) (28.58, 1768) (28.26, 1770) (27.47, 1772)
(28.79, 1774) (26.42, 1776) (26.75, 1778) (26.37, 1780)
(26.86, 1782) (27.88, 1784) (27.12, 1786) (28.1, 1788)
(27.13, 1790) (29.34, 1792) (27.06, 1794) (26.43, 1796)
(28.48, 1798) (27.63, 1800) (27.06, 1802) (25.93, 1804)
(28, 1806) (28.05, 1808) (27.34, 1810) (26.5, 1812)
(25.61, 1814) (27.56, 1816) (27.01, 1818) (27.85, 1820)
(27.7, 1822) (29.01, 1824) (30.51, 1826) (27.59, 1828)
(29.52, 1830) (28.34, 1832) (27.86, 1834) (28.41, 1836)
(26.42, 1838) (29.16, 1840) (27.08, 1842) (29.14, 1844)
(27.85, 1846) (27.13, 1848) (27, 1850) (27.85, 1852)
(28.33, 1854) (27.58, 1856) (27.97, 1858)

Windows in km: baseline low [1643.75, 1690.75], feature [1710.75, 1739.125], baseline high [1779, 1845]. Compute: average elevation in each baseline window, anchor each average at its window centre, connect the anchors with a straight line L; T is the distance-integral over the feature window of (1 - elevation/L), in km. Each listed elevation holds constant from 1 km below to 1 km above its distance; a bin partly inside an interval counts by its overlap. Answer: -1.62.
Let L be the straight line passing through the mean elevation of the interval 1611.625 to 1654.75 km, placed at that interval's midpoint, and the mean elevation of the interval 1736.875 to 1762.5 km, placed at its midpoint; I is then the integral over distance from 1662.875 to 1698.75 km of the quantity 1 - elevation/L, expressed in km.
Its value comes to 1.32 km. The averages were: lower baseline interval 26.9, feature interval 27.1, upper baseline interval 29.7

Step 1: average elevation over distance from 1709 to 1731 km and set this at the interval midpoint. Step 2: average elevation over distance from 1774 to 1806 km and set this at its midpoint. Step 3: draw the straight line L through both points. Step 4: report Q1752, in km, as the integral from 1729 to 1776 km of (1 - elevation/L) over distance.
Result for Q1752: -2.3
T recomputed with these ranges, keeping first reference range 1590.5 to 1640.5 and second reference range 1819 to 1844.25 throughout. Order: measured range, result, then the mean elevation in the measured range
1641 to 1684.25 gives 1.3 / 26.6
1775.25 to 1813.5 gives 1.2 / 27.3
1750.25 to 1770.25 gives -1.0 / 29.3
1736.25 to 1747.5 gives -0.8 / 29.8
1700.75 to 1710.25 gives -0.1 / 28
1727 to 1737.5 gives -0.4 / 28.9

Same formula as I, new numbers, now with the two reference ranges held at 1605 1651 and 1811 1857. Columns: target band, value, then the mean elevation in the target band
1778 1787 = 0.2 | 27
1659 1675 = 0.5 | 26.5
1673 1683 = 0.1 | 27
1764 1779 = -0.1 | 27.8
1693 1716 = -0.4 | 27.9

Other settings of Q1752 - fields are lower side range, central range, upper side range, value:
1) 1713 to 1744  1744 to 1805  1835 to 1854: 0.1 km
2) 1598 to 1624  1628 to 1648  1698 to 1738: 0.2 km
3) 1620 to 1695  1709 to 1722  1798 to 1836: -0.3 km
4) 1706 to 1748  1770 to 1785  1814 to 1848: 0.6 km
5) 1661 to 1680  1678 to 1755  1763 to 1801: -3.7 km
